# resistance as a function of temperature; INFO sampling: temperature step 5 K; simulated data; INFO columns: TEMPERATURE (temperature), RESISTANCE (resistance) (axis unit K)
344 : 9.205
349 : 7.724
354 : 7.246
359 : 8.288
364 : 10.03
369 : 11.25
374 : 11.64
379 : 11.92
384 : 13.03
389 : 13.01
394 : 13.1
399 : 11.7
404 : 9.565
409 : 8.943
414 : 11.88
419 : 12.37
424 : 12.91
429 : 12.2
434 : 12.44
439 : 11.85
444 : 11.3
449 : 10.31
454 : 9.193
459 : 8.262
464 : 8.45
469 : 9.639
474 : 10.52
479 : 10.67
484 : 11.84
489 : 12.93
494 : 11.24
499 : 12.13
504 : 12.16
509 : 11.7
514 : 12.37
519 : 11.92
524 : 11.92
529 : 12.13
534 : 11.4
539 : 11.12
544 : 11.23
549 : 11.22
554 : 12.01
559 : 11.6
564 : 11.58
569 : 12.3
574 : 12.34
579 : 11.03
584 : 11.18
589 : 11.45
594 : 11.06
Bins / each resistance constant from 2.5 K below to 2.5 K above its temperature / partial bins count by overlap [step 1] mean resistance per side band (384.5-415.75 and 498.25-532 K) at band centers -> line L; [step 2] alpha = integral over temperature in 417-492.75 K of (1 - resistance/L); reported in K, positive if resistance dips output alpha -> 4.8 K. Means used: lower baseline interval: 11.5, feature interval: 11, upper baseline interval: 12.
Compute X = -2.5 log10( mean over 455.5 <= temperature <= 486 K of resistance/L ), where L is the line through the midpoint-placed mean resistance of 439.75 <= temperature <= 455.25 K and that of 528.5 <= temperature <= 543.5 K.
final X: 0.10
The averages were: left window 10.5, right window 11.4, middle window 9.84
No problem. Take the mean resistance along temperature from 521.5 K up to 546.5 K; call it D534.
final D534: 11.6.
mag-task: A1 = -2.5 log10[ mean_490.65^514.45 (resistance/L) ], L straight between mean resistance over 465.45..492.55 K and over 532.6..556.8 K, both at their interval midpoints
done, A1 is -0.07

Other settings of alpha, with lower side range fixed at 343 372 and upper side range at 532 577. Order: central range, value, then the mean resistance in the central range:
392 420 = -4.4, 11.2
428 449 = -3.5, 11.7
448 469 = 2.7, 9.03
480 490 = -1.2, 12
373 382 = -2.5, 11.9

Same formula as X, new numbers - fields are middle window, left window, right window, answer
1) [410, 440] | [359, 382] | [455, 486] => -0.174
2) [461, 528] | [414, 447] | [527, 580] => 0.050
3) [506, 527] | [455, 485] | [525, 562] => -0.104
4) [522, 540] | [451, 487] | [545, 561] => -0.053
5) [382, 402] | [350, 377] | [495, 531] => -0.245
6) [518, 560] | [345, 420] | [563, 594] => -0.017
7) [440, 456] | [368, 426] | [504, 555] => 0.128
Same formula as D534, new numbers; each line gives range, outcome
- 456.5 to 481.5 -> 9.51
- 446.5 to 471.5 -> 9.17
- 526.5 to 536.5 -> 11.8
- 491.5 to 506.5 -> 11.8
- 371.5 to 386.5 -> 12.2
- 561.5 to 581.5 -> 11.8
